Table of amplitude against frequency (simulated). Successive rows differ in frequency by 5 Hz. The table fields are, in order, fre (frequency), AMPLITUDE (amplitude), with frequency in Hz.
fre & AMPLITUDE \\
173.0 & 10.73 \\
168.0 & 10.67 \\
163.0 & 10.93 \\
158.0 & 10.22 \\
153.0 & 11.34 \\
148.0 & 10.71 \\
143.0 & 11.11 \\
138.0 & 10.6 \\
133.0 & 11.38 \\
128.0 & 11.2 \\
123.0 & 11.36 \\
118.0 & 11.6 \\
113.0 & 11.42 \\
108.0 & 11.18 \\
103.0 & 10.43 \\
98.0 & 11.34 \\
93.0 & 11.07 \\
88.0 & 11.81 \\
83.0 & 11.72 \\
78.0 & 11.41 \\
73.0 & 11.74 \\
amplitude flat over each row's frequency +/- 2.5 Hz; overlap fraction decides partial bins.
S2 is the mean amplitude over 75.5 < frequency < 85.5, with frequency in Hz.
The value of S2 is 11.6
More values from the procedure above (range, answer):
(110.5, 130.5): 11.4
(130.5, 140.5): 11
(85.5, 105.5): 11.2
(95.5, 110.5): 11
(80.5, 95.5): 11.5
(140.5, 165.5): 10.9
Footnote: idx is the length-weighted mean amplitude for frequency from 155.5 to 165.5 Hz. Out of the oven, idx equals 10.6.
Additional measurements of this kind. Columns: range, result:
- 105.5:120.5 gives 11.4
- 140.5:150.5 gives 10.9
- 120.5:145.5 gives 11.1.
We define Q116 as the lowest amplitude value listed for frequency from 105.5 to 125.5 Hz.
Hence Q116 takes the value 11.18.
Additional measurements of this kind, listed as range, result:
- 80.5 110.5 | 10.43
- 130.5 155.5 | 10.6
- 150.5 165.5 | 10.22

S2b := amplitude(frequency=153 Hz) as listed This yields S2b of 11.34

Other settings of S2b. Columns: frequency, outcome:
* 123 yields 11.36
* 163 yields 10.93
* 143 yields 11.11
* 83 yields 11.72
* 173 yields 10.73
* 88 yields 11.81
